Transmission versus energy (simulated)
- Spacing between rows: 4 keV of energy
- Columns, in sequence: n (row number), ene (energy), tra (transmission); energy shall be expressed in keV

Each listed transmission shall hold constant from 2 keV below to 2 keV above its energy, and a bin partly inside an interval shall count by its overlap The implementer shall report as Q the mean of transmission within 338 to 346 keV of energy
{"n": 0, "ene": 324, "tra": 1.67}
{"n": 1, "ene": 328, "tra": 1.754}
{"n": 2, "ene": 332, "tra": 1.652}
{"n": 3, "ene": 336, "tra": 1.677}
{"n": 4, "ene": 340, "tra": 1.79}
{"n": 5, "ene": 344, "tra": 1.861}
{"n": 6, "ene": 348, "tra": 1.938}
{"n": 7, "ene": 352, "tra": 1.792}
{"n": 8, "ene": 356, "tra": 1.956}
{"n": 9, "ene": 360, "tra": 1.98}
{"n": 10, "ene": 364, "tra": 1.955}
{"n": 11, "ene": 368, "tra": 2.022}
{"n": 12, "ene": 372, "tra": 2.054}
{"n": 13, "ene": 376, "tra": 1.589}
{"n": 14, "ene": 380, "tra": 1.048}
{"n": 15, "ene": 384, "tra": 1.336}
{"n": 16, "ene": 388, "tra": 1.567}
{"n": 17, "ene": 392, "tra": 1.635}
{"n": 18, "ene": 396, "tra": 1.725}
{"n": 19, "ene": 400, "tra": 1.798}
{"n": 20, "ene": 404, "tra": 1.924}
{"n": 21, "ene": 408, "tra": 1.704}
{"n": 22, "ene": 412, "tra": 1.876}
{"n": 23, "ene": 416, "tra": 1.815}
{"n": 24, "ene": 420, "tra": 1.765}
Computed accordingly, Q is 1.83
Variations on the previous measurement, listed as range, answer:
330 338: 1.66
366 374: 2.04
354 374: 1.99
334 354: 1.81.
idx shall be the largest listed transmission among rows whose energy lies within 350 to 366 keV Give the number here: 1.98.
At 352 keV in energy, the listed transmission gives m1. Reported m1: 1.792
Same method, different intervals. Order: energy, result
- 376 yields 1.589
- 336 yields 1.677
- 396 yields 1.725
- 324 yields 1.67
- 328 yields 1.754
